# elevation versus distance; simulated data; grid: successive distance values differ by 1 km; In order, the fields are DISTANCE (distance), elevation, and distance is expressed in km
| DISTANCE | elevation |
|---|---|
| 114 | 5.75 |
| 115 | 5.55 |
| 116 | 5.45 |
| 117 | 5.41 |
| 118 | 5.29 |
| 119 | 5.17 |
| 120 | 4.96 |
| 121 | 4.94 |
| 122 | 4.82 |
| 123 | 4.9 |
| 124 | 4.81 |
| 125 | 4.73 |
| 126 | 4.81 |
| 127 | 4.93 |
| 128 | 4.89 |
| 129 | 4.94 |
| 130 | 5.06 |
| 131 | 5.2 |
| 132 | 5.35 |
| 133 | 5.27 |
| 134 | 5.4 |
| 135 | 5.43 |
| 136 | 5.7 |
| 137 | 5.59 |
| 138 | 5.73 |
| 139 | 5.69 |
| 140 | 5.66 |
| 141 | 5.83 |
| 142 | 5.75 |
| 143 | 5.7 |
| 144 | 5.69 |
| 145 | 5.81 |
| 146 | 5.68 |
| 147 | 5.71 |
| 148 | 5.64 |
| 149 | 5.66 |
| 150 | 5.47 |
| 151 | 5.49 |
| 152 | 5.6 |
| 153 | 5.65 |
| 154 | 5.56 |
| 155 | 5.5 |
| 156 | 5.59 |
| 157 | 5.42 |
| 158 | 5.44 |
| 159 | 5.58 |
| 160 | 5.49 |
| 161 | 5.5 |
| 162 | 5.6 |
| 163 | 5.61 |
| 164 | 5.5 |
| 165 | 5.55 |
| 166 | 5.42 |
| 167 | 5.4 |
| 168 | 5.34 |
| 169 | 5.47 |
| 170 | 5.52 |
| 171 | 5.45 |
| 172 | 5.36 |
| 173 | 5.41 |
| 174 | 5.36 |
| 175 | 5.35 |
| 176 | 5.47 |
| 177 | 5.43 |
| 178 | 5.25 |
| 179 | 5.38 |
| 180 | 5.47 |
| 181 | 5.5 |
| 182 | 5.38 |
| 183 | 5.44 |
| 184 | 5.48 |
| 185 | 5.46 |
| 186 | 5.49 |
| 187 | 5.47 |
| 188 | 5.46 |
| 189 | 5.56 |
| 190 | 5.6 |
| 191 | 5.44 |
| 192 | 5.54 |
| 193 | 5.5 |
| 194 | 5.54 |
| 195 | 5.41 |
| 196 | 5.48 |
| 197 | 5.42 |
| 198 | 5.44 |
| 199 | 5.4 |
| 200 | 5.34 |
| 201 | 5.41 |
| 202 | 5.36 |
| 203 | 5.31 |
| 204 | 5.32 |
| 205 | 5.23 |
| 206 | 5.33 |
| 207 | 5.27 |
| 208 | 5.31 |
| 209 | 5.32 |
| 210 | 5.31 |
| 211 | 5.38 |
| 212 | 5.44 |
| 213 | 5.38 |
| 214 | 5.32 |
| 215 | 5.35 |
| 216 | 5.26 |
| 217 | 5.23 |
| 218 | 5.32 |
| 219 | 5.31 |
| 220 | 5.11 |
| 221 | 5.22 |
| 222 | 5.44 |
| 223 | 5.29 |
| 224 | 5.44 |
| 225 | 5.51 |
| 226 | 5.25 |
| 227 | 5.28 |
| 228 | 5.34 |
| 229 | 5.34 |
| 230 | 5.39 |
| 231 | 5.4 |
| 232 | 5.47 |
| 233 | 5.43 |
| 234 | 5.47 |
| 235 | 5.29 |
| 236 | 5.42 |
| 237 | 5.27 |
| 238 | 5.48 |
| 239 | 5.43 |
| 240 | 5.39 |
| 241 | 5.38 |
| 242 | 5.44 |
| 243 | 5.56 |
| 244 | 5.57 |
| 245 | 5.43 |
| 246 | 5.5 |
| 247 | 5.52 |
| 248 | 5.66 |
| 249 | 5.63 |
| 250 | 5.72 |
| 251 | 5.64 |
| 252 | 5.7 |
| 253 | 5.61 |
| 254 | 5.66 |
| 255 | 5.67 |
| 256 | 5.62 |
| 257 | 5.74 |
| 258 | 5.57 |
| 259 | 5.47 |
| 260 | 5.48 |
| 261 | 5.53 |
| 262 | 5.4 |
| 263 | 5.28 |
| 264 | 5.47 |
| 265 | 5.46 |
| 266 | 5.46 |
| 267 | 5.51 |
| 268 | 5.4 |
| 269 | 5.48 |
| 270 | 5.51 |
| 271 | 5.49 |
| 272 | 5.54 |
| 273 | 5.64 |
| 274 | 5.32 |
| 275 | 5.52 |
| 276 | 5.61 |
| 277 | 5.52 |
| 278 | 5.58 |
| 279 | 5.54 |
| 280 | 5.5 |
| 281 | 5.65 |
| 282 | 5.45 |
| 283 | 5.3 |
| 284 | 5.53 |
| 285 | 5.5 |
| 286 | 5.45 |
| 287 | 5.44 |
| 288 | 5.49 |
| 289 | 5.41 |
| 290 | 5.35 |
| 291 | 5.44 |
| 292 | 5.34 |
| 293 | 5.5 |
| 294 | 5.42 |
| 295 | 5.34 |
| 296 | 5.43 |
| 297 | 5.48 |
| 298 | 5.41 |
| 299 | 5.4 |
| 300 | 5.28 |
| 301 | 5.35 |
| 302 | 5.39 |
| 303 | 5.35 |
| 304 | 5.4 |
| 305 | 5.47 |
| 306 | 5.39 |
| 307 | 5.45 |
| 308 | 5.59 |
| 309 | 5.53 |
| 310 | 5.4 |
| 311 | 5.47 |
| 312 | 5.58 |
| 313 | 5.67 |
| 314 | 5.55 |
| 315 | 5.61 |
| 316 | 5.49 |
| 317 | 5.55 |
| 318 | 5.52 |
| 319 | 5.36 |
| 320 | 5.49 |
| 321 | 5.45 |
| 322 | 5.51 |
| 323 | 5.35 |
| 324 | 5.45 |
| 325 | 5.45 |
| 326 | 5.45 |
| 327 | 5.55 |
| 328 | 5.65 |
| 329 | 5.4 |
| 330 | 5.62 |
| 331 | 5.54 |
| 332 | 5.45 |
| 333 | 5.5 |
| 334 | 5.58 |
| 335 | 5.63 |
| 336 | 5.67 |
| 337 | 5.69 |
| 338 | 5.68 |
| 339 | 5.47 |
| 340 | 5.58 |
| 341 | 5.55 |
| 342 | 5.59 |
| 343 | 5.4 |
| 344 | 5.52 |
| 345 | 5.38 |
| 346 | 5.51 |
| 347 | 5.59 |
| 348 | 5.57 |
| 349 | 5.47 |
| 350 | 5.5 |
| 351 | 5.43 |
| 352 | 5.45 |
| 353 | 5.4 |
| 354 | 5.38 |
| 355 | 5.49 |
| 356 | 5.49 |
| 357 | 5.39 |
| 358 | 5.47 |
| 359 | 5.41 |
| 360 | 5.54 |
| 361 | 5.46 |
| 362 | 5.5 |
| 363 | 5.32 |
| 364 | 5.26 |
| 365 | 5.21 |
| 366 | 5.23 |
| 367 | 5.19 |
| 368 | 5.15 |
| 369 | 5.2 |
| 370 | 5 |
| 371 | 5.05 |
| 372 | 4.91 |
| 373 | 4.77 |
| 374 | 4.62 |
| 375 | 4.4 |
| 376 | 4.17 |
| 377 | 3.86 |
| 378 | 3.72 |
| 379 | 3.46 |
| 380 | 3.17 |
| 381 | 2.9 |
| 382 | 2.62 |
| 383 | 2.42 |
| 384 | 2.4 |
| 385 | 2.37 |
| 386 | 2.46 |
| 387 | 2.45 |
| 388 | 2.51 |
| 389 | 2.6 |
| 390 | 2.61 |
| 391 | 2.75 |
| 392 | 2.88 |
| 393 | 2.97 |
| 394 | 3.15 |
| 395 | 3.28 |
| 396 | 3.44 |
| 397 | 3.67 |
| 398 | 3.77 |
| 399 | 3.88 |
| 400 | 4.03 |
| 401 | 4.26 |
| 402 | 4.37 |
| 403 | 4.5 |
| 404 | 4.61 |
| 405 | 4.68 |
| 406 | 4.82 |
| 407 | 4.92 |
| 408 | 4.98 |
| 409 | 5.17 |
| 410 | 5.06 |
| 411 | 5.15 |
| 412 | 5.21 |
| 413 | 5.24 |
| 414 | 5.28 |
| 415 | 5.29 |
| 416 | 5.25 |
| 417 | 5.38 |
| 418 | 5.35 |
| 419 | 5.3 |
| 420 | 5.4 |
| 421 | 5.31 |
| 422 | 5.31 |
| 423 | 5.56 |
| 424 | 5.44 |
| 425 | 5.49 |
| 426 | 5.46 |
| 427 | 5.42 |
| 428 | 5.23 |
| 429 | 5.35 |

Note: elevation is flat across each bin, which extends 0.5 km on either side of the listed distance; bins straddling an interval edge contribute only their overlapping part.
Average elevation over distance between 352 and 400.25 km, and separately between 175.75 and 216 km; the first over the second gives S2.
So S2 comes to 0.76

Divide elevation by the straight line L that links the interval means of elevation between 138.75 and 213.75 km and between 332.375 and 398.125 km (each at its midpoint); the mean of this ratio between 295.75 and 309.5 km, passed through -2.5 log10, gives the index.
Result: -0.12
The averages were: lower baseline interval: 5.48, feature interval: 5.42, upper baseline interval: 4.56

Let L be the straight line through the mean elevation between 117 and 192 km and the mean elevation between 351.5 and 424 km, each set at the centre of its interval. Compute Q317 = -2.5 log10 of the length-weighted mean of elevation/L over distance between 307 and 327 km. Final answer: -0.16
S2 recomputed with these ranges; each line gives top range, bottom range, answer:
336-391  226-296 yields 0.85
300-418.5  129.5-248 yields 0.89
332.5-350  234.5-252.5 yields 1.01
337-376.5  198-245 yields 0.99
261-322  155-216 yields 1.01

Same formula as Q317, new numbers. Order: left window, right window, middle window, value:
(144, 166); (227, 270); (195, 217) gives 0.035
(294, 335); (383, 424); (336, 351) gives -0.099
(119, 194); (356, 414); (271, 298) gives -0.156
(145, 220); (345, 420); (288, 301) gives -0.105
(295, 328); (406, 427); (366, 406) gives 0.387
